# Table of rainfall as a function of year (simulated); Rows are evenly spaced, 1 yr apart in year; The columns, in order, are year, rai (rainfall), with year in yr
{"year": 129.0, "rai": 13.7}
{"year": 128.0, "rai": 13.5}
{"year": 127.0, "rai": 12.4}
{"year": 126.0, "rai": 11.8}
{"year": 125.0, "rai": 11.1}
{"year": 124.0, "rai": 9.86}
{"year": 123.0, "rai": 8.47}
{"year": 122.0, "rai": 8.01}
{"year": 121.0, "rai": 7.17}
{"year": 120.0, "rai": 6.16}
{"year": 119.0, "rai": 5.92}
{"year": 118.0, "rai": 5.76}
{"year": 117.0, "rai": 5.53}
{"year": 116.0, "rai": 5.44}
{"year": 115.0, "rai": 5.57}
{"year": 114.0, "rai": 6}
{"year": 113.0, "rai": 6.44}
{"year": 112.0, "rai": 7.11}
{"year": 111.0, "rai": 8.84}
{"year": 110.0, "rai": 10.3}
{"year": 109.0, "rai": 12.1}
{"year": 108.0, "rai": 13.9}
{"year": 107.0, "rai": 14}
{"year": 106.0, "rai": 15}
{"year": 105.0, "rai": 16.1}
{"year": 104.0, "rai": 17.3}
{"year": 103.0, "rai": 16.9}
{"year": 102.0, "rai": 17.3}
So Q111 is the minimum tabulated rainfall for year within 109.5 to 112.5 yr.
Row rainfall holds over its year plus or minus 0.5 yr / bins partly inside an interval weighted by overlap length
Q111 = 7.11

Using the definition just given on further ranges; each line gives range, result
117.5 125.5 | 5.76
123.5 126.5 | 9.86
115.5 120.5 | 5.44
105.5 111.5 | 8.84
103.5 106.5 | 15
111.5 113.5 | 6.44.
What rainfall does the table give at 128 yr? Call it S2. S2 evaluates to 13.5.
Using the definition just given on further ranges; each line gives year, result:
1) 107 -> 14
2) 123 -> 8.47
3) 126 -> 11.8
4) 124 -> 9.86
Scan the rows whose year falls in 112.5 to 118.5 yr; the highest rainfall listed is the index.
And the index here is 6.44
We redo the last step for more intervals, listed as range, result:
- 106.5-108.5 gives 14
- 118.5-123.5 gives 8.47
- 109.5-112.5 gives 10.3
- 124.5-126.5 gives 11.8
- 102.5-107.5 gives 17.3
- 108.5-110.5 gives 12.1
